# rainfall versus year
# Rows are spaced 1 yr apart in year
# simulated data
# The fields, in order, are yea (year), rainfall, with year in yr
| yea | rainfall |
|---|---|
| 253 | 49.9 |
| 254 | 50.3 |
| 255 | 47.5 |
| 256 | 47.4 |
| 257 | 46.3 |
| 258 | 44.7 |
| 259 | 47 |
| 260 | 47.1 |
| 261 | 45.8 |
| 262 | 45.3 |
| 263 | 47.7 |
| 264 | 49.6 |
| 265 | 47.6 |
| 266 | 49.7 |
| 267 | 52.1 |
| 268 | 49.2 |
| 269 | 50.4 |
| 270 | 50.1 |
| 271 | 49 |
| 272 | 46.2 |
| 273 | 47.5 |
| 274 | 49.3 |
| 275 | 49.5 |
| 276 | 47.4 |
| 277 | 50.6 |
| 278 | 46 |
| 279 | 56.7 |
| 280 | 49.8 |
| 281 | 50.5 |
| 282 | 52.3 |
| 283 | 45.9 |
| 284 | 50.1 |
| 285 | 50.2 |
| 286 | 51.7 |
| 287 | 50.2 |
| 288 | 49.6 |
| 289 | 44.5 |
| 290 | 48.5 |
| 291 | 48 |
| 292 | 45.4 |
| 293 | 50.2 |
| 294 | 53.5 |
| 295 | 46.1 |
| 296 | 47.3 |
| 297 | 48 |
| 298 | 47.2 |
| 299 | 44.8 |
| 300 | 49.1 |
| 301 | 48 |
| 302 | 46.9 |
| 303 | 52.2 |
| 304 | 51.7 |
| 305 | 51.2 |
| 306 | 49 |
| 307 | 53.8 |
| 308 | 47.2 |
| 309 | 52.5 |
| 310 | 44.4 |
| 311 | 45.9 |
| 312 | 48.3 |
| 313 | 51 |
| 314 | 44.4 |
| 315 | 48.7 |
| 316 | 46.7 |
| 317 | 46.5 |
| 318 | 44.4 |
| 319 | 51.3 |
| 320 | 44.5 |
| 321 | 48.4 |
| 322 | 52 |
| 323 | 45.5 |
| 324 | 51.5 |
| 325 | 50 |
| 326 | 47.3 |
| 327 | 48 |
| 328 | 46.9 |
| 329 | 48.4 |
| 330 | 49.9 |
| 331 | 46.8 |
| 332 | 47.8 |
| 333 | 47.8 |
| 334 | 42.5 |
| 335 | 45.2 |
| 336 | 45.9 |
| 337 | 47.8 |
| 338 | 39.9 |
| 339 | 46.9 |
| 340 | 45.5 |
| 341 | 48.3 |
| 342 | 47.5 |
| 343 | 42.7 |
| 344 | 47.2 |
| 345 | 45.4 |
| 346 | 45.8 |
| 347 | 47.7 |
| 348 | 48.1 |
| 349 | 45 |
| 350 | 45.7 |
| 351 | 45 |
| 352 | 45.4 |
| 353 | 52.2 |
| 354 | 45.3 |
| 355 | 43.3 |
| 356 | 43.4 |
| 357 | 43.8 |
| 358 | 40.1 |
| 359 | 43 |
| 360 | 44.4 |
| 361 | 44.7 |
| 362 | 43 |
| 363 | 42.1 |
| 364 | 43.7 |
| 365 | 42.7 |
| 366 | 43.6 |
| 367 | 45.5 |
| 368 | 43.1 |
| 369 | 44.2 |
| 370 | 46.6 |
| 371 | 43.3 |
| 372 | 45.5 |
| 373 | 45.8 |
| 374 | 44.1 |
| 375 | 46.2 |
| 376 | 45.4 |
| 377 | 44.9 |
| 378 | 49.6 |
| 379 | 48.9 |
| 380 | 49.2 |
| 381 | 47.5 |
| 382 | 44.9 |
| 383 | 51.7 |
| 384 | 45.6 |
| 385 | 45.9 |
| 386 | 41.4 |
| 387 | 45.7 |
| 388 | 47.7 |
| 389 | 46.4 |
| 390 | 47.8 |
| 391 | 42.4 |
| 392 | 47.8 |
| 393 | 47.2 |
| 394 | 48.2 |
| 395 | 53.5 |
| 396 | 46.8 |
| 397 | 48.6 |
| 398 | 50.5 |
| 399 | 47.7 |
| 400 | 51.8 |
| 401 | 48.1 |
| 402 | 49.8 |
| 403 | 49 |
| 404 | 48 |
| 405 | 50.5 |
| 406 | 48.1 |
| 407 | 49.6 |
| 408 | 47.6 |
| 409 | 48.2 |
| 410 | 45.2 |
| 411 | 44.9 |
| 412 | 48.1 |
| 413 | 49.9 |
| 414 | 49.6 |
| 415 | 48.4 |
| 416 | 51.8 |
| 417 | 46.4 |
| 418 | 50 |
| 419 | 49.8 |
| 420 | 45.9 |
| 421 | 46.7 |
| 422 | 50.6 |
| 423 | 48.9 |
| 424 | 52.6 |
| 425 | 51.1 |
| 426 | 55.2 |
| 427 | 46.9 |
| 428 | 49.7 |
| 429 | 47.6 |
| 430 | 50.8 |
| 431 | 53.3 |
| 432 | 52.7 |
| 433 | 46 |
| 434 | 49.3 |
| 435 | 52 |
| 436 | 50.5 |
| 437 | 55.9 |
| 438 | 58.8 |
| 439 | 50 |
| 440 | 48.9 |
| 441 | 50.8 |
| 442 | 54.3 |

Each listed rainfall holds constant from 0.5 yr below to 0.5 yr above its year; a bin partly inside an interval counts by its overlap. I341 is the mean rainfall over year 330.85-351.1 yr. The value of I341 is 45.9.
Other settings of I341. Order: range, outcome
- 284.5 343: 47.9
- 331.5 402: 46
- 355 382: 44.8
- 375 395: 46.9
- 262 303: 48.9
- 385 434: 48.6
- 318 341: 47.2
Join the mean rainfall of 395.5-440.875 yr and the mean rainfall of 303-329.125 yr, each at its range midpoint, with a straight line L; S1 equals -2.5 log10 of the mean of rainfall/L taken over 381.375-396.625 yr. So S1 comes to 0.05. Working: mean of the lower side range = 48.5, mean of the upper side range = 49.6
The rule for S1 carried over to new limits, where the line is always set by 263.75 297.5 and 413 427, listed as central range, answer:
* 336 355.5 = 0.077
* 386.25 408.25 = 0.030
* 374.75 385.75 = 0.054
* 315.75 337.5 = 0.041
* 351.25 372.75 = 0.121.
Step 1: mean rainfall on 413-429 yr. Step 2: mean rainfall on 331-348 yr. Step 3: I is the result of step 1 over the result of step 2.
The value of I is 1.08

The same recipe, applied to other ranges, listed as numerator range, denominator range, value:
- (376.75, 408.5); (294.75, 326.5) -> 0.99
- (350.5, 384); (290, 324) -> 0.94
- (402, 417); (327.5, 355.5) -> 1.05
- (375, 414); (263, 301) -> 0.97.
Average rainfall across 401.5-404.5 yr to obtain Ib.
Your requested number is 48.9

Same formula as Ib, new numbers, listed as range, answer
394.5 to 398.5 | 49.8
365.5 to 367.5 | 44.5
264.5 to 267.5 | 49.8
